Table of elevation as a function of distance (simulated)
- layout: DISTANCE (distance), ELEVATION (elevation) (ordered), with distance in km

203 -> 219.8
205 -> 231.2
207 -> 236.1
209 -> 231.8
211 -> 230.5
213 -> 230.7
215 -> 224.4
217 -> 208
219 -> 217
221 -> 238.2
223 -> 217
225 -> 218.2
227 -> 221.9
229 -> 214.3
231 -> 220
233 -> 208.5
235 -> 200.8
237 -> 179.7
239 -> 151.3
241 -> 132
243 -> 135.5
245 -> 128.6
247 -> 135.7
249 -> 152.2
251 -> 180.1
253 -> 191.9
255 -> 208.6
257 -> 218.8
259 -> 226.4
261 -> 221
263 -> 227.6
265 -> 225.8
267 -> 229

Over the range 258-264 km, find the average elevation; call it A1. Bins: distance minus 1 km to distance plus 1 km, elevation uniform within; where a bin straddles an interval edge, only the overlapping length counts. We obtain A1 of 225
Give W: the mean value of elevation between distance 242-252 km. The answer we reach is 146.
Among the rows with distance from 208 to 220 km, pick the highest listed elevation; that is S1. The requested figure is 231.8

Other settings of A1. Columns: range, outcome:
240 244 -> 134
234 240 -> 177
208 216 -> 229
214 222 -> 222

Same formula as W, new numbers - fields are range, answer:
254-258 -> 214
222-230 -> 218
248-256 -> 183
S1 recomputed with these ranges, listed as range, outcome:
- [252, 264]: 227.6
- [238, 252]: 180.1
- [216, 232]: 238.2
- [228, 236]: 220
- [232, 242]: 208.5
